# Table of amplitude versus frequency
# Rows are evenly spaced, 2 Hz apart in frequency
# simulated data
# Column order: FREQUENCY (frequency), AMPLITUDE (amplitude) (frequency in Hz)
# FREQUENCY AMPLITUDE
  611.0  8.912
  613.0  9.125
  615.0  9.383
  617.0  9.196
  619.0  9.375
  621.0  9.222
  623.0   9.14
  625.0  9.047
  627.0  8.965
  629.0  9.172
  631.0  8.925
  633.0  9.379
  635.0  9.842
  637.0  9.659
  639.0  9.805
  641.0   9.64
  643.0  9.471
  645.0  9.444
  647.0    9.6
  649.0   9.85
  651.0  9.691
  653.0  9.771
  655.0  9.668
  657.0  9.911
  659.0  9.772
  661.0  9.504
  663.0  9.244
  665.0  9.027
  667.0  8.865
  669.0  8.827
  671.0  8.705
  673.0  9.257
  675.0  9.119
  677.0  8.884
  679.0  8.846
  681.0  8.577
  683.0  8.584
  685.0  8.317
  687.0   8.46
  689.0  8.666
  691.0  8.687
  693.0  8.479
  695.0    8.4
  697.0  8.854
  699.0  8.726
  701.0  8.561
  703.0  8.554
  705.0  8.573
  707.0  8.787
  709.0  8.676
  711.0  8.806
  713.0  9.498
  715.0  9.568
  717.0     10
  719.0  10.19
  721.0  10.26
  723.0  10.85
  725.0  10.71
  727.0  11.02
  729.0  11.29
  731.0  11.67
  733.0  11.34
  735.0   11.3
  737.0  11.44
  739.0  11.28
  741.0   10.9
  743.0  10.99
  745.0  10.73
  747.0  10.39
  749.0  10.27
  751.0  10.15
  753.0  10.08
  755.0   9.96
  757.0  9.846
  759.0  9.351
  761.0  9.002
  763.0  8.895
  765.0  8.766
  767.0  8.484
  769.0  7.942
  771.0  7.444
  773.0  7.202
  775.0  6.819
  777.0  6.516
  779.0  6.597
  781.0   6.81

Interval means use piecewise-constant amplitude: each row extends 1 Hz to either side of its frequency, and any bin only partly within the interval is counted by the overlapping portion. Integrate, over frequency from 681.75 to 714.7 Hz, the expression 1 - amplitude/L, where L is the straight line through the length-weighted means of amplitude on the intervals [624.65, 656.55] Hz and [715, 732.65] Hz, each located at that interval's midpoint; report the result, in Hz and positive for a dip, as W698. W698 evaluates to 5.28 Hz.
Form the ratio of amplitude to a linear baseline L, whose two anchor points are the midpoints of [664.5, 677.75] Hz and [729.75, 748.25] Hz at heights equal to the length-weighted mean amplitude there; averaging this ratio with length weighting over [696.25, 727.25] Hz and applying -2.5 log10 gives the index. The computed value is 0.090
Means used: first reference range 8.95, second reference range 11.1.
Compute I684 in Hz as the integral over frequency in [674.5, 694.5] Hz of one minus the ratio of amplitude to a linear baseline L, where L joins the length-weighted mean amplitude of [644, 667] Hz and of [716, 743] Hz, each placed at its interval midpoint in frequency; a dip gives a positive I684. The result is 2.9 Hz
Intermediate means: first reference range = 9.56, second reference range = 10.9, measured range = 8.64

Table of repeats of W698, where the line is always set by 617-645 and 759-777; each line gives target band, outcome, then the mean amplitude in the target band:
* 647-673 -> -0.9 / 9.4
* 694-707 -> 0.1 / 8.62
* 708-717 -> -0.7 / 9.23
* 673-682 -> 0.0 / 8.9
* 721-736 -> -4.8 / 11.1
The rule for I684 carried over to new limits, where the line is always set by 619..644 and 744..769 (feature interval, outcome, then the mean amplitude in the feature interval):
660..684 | 1.2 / 8.95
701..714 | 1.0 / 8.8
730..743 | -2.4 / 11.3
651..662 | -0.4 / 9.72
